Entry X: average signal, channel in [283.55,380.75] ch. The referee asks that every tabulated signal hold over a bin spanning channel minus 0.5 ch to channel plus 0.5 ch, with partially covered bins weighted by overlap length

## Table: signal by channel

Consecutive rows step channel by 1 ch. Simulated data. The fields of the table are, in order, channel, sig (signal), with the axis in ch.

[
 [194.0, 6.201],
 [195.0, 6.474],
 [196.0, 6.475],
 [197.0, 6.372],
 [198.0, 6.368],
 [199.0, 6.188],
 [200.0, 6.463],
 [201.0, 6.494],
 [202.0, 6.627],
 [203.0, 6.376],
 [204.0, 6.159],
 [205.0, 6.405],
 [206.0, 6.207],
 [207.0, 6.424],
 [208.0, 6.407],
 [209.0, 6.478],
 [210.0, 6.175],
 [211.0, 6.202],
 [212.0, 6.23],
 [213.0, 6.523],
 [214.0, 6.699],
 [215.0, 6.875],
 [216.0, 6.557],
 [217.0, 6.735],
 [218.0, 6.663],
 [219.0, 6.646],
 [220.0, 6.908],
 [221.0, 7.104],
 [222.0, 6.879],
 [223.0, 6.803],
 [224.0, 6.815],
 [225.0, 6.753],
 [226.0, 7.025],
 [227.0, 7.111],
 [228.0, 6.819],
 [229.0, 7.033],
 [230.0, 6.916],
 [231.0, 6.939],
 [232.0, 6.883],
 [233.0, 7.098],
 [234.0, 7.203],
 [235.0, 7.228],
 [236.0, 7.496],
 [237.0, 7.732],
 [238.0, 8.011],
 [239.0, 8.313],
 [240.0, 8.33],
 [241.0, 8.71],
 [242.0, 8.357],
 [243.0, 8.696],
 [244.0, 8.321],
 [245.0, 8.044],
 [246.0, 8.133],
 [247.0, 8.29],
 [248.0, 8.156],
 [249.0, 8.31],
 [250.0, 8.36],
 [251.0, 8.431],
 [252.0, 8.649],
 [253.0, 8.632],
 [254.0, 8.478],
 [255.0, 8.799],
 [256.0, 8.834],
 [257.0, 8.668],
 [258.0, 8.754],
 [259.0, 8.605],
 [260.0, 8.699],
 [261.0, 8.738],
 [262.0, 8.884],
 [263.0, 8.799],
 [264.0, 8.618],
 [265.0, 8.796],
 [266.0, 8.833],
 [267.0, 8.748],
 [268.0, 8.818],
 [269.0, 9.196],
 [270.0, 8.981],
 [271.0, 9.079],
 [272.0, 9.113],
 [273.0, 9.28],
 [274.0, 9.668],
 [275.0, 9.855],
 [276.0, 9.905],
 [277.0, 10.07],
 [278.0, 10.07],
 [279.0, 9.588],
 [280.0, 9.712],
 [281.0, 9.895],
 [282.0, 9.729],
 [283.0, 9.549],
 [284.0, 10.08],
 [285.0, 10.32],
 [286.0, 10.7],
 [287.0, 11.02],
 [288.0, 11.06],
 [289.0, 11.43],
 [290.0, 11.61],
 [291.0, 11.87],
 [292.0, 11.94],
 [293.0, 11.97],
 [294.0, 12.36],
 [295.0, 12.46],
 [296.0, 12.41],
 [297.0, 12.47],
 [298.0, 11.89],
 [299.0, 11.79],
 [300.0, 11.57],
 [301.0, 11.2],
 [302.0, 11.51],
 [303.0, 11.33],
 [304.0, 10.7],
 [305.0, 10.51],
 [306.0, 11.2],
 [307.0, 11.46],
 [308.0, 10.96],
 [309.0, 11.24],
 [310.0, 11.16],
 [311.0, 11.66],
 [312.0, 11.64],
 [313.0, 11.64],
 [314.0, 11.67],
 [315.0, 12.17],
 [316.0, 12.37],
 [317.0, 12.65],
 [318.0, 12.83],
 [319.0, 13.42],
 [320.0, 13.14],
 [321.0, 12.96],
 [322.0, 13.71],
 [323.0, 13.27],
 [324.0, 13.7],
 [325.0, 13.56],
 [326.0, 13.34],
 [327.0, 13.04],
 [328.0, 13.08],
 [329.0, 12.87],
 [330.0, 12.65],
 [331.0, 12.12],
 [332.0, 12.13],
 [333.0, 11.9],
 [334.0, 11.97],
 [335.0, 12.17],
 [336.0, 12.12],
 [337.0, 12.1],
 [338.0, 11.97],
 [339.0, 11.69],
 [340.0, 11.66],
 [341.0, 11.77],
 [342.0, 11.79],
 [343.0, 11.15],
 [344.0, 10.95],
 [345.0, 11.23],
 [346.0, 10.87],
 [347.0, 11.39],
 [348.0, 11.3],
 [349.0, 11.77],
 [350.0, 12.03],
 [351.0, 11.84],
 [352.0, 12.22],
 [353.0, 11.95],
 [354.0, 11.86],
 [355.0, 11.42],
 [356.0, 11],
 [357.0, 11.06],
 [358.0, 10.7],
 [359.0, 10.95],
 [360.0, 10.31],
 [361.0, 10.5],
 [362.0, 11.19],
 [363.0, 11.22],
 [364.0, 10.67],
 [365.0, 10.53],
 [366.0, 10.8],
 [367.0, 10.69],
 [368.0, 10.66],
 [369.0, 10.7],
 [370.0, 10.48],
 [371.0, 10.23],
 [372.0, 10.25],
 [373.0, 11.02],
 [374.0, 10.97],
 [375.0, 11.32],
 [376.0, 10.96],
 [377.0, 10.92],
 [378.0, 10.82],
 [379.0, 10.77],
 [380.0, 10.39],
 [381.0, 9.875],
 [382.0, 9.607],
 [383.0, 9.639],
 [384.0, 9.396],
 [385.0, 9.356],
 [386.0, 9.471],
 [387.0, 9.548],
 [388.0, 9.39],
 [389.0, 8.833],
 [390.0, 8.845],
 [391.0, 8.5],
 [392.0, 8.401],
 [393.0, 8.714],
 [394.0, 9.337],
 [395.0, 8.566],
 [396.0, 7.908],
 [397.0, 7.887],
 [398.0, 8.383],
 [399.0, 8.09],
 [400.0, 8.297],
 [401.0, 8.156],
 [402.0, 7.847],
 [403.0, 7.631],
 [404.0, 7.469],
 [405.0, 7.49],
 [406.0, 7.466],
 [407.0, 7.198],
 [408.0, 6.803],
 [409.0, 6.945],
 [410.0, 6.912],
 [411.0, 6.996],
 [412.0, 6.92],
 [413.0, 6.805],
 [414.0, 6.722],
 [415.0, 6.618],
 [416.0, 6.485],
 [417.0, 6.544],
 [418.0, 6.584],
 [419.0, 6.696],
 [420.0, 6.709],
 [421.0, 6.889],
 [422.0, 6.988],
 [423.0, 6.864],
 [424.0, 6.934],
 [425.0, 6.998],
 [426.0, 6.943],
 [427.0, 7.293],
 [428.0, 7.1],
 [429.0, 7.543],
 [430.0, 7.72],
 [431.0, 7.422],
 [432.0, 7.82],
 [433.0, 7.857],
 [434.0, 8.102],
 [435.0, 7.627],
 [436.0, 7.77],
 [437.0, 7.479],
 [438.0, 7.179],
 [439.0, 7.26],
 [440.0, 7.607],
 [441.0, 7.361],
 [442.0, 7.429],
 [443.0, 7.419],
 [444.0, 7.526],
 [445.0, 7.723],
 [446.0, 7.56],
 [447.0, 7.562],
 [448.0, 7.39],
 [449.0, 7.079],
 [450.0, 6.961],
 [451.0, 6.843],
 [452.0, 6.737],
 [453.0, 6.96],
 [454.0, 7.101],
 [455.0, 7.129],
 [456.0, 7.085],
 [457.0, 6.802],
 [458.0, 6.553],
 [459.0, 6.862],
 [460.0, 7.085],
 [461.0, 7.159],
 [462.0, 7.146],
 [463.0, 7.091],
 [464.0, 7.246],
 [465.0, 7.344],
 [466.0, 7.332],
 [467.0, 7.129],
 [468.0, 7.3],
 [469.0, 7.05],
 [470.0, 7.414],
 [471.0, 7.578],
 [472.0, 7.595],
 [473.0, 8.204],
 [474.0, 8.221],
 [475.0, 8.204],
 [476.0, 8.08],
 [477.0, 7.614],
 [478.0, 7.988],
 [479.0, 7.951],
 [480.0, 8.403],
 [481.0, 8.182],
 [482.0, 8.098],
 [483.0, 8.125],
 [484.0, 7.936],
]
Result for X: 11.6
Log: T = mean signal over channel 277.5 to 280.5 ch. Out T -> 9.79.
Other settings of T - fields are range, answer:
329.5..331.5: 12.4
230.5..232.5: 6.91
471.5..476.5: 8.06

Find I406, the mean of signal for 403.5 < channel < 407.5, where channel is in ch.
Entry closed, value 7.41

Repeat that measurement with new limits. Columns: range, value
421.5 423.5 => 6.93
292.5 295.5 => 12.3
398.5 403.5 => 8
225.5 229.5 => 7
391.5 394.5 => 8.82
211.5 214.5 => 6.48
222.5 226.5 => 6.85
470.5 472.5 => 7.59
